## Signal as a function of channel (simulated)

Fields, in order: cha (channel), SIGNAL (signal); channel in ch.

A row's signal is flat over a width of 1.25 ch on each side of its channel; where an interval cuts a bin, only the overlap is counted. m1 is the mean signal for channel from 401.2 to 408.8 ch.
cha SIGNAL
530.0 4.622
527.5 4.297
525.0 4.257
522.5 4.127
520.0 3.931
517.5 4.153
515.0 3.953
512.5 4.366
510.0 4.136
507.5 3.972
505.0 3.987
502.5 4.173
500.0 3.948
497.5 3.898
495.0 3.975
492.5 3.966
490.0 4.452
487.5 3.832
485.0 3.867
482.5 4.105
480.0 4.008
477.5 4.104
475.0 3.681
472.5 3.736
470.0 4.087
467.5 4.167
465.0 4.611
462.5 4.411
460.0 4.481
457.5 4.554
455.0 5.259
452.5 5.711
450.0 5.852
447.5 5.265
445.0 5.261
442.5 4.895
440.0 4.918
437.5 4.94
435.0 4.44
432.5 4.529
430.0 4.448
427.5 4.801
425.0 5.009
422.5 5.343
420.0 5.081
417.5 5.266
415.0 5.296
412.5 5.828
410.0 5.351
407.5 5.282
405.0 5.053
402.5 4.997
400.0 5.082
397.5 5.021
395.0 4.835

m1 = 5.11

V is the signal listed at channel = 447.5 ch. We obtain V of 5.265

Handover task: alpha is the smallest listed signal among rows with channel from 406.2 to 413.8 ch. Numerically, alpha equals 5.282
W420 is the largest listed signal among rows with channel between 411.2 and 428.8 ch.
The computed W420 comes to 5.828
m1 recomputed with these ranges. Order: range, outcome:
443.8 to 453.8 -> 5.52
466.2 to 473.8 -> 4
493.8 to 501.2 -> 3.94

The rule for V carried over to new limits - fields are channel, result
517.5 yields 4.153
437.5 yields 4.94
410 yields 5.351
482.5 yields 4.105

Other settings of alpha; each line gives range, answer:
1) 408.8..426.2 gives 5.009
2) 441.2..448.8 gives 4.895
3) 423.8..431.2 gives 4.448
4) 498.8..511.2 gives 3.948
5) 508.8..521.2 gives 3.931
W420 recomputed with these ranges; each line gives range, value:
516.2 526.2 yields 4.257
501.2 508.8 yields 4.173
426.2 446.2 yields 5.261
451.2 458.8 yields 5.711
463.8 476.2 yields 4.611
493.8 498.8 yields 3.975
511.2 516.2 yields 4.366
